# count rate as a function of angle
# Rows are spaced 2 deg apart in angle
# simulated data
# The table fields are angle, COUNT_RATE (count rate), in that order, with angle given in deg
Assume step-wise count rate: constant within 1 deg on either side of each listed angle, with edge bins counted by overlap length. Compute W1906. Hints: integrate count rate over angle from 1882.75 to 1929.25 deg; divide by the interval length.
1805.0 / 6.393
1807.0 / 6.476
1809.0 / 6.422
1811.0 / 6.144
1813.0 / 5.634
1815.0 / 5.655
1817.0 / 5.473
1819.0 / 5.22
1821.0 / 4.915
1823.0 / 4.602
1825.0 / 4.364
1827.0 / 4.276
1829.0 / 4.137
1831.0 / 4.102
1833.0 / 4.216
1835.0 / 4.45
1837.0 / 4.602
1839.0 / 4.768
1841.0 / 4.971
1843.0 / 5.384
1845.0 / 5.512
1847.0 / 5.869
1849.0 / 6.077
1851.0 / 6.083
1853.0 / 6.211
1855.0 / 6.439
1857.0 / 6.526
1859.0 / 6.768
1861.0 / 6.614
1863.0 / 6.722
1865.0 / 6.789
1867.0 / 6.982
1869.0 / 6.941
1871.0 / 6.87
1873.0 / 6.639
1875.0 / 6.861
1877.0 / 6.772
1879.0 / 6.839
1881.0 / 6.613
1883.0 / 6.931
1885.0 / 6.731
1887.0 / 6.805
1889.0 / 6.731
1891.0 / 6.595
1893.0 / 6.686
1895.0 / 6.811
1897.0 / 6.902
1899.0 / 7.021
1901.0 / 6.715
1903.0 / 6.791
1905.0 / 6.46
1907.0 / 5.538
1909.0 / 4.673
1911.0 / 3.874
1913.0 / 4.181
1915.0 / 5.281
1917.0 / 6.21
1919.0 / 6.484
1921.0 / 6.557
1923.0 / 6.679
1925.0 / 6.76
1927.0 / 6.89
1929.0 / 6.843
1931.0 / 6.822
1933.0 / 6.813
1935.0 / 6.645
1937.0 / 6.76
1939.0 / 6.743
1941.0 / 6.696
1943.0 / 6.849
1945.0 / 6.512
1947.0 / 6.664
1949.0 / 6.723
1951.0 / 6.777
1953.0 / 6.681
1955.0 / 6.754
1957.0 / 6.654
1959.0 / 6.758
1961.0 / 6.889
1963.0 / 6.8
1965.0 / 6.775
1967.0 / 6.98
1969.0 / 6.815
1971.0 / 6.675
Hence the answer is 6.28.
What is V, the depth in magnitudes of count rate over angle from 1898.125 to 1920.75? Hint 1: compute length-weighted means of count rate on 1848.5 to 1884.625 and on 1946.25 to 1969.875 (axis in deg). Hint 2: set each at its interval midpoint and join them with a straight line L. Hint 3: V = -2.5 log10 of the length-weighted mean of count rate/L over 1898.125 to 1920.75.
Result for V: 0.16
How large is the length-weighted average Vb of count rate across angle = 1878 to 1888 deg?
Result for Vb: 6.78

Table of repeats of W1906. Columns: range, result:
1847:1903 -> 6.68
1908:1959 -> 6.35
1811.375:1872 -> 5.58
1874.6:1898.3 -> 6.77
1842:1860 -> 6.1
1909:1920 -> 5.16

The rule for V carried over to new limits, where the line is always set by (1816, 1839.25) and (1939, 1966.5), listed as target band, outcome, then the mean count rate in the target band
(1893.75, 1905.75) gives -0.166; 6.79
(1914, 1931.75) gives -0.046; 6.5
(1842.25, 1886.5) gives -0.240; 6.52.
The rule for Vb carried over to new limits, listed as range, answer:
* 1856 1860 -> 6.65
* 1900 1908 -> 6.38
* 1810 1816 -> 5.81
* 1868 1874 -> 6.82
